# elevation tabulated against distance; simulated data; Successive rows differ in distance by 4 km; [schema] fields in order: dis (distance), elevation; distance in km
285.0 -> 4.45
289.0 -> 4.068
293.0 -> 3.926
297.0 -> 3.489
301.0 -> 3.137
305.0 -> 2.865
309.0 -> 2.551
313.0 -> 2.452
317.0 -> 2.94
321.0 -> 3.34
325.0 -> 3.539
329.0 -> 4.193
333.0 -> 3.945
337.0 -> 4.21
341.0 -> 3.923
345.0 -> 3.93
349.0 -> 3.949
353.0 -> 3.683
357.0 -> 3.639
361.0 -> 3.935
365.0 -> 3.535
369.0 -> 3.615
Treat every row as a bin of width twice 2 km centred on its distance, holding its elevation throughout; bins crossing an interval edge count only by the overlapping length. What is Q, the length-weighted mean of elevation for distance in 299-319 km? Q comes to 2.79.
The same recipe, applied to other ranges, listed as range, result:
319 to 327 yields 3.44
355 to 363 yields 3.79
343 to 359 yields 3.8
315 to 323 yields 3.14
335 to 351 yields 4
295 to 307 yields 3.16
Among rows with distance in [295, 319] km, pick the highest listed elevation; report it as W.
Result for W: 3.489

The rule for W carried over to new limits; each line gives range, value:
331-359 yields 4.21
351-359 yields 3.683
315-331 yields 4.193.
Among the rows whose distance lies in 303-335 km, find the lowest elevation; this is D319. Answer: 2.452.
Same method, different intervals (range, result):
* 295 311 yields 2.551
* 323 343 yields 3.539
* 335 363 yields 3.639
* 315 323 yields 2.94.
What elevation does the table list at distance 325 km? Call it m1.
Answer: 3.539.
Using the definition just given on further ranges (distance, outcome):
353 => 3.683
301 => 3.137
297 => 3.489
